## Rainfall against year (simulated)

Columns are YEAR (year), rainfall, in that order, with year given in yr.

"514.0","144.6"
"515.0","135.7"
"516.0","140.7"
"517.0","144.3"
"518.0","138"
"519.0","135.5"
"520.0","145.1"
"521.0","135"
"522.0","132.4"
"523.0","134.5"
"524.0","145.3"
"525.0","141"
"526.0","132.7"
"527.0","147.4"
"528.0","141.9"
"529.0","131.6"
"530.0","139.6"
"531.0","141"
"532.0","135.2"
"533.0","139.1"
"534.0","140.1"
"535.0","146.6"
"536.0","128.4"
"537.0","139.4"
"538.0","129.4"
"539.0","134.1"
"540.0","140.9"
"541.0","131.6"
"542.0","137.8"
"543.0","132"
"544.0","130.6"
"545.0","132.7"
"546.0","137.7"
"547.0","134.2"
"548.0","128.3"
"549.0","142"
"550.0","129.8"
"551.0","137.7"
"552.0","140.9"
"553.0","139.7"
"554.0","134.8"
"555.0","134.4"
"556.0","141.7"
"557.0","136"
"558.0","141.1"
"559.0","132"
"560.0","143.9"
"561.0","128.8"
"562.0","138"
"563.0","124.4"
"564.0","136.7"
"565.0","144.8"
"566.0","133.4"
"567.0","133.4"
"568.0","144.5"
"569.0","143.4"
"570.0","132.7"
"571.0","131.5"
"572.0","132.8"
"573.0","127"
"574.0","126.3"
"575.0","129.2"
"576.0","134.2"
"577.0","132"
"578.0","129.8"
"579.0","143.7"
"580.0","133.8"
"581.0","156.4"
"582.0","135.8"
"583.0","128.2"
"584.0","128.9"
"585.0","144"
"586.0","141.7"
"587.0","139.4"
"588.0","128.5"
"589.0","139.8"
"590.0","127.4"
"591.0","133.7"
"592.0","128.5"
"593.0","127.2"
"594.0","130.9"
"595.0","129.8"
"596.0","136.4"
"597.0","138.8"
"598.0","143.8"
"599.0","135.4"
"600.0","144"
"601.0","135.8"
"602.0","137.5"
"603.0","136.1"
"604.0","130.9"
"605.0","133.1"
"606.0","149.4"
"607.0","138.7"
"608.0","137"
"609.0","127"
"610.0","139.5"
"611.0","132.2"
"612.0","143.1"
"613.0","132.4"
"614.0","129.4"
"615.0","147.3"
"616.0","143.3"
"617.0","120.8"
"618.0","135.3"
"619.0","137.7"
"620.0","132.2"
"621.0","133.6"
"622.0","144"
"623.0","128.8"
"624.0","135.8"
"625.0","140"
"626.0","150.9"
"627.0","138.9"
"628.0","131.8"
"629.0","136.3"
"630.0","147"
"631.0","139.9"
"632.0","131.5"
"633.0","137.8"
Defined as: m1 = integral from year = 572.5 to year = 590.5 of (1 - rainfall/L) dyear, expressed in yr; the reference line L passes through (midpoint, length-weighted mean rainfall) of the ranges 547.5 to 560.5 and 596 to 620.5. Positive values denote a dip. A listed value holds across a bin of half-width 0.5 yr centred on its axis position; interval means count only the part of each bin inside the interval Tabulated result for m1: 0.3 yr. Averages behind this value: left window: 137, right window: 137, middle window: 135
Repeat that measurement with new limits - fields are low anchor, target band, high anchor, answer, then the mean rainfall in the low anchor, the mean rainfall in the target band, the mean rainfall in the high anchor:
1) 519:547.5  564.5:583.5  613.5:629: 0.2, 137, 135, 137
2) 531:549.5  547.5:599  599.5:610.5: 0.4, 136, 135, 137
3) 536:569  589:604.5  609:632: 0.2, 136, 135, 137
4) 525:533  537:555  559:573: 0.3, 139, 135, 136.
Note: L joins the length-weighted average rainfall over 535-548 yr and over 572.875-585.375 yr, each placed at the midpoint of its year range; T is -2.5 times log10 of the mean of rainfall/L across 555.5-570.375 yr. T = -0.02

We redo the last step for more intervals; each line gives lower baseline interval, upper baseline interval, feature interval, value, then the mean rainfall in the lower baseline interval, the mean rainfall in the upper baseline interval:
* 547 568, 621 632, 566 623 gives 0.017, 136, 139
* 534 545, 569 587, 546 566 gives -0.009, 135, 135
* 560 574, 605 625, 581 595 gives 0.011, 135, 136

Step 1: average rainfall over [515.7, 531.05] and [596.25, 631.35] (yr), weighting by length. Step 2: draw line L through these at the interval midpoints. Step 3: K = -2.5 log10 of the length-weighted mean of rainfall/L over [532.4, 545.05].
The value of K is 0.024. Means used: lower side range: 139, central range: 136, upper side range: 137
